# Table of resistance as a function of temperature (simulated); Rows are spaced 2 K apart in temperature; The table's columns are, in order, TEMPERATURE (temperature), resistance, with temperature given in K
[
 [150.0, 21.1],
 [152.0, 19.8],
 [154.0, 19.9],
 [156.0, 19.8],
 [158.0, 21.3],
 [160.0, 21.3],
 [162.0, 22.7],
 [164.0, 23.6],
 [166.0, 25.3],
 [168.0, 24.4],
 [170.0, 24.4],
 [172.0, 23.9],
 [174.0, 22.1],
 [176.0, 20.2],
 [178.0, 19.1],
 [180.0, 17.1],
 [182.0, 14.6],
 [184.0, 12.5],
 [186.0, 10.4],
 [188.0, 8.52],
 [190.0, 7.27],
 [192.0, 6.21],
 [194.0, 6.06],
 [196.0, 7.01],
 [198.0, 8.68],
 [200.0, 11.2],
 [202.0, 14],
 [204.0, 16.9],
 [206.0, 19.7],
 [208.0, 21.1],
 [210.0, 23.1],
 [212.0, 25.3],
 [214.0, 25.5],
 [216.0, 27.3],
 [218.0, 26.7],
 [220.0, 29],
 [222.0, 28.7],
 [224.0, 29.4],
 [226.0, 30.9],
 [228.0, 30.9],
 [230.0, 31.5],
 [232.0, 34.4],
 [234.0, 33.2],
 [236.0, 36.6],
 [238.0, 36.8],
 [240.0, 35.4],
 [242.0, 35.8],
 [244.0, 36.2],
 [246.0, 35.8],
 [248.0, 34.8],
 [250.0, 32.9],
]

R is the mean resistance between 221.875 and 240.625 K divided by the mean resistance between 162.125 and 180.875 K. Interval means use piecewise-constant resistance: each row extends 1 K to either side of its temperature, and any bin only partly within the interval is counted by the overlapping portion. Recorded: 1.5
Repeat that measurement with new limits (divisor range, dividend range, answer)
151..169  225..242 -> 1.54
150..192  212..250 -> 1.71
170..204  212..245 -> 2.34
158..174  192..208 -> 0.52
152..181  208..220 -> 1.17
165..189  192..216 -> 0.88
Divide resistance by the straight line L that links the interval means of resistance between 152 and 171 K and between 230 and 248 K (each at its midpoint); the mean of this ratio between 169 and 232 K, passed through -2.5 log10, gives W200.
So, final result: 0.44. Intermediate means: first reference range 22.4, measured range 19.6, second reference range 35.3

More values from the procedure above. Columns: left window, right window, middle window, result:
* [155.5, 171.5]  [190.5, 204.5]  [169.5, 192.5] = 0.08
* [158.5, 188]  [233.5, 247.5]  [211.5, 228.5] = 0.10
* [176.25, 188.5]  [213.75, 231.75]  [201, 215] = 0.15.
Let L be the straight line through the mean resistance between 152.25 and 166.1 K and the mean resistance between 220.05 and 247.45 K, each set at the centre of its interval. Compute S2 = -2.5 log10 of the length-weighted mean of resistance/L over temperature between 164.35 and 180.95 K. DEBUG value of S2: 0.07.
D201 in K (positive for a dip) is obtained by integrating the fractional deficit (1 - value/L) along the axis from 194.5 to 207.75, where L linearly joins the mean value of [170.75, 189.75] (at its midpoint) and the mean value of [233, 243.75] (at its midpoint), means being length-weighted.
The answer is 5.9 K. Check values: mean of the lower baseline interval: 16.2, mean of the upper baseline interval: 35.6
